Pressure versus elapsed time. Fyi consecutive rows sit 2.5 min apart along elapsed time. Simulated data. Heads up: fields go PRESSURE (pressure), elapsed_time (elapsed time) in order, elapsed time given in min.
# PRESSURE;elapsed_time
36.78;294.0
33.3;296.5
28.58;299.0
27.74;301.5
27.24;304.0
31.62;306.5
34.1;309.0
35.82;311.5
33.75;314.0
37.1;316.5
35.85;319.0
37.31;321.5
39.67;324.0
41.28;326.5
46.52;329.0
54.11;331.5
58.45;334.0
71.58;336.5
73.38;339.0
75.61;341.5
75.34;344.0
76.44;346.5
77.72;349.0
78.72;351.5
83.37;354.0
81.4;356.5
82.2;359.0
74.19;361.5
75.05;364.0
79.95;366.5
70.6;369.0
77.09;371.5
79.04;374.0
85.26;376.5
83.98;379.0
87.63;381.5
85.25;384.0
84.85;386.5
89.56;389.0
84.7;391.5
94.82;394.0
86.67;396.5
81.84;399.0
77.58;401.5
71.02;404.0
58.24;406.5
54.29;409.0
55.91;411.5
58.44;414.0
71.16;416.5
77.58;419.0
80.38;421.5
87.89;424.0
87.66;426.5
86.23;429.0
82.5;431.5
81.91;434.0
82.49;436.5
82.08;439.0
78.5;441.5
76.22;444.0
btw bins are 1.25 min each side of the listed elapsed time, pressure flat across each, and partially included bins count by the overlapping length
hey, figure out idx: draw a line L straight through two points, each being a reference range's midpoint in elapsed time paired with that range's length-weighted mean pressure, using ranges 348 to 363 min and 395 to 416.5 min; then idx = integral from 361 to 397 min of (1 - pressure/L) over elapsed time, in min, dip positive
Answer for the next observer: -4.1 min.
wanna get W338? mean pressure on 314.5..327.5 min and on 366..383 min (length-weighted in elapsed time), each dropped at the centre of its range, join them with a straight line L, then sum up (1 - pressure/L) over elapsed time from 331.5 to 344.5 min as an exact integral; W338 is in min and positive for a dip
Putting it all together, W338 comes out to -4.4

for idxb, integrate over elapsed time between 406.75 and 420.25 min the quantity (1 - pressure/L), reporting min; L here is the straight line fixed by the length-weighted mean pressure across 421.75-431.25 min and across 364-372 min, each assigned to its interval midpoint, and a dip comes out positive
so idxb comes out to 3.3 min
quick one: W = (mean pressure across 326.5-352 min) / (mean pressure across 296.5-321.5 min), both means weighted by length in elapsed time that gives 2.05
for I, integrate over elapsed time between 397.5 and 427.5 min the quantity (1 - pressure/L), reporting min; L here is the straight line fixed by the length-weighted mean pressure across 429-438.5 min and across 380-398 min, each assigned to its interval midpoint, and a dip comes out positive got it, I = 4.6 min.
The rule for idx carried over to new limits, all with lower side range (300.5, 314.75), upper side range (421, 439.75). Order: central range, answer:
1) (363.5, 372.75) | -2.94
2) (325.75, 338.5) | -4.09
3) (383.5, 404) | -4.96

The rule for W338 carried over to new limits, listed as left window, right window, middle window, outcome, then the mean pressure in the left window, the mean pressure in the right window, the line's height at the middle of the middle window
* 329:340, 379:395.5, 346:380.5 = -1.5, 62.1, 87.5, 76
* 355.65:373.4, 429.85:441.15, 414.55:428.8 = 0.2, 77.2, 82.1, 81.1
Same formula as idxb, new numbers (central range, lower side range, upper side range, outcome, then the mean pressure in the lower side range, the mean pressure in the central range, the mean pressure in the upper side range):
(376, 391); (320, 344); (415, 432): -3.33 min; 56.2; 86.1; 81.5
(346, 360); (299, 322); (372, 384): -3.30 min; 33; 80.1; 83.7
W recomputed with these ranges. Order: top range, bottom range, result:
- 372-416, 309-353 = 1.40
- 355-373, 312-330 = 2.01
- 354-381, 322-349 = 1.29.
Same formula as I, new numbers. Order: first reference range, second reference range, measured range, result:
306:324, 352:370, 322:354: -3.7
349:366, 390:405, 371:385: -0.4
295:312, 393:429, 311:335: -1.7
